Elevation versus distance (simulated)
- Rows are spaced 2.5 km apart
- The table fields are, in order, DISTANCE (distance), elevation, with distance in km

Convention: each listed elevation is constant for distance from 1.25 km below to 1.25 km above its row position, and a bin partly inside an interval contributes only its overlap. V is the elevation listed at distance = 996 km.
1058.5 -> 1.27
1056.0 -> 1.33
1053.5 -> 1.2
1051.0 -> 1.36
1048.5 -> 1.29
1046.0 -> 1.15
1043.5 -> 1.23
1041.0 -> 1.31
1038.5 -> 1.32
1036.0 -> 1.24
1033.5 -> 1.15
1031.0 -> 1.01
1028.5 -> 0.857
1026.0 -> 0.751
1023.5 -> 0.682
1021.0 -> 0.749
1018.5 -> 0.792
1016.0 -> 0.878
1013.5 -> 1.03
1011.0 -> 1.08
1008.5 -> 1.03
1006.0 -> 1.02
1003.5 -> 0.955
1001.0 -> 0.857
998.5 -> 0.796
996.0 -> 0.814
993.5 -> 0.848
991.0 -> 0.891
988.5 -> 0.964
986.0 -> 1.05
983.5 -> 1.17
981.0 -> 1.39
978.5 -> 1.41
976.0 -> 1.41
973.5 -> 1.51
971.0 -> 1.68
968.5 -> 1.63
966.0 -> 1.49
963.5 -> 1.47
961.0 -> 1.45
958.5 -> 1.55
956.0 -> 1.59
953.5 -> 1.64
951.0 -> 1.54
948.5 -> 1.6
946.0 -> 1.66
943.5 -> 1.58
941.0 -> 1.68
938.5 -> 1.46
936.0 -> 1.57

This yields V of 0.814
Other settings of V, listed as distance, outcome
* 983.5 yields 1.17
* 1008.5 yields 1.03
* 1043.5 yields 1.23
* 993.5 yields 0.848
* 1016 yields 0.878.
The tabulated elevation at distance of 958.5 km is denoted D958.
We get 1.55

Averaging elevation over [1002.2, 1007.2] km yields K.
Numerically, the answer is 0.986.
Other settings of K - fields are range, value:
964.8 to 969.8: 1.56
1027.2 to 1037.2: 1.06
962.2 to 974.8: 1.56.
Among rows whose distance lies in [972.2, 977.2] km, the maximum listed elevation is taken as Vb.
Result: 1.51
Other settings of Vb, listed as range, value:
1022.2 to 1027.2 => 0.751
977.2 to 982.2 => 1.41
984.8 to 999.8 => 1.05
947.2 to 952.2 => 1.6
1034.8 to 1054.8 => 1.36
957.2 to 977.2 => 1.68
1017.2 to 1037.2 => 1.24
